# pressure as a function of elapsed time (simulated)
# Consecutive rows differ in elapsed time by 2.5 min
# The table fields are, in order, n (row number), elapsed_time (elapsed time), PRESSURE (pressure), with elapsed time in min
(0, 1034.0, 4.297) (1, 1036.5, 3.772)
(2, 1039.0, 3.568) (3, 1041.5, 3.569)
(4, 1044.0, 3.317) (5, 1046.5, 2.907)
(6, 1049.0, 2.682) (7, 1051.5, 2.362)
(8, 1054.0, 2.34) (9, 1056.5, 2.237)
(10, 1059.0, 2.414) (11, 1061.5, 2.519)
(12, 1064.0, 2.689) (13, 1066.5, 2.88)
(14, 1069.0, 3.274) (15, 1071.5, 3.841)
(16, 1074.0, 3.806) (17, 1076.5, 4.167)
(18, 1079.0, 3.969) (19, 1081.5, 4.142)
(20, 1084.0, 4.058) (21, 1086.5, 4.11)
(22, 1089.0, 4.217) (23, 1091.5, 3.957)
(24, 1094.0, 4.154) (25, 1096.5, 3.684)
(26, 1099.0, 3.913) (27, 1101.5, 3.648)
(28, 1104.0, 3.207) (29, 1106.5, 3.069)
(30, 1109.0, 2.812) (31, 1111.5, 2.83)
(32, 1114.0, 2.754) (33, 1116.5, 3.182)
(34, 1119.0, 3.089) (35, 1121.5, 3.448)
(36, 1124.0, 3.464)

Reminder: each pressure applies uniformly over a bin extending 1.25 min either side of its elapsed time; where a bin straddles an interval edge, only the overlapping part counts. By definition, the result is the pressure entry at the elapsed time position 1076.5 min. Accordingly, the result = 4.167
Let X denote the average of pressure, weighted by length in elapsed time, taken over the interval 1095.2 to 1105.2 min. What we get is 3.62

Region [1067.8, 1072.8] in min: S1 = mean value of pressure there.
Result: 3.56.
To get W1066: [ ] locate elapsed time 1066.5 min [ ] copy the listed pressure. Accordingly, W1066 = 2.88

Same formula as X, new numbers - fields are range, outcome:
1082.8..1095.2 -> 4.1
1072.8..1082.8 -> 4.02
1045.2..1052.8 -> 2.65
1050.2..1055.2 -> 2.35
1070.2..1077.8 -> 3.93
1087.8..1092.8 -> 4.09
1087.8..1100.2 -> 3.98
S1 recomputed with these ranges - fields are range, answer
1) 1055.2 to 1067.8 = 2.55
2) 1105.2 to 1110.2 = 2.94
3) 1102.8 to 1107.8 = 3.13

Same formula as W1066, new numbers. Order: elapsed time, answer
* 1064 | 2.689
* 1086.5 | 4.11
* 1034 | 4.297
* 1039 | 3.568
